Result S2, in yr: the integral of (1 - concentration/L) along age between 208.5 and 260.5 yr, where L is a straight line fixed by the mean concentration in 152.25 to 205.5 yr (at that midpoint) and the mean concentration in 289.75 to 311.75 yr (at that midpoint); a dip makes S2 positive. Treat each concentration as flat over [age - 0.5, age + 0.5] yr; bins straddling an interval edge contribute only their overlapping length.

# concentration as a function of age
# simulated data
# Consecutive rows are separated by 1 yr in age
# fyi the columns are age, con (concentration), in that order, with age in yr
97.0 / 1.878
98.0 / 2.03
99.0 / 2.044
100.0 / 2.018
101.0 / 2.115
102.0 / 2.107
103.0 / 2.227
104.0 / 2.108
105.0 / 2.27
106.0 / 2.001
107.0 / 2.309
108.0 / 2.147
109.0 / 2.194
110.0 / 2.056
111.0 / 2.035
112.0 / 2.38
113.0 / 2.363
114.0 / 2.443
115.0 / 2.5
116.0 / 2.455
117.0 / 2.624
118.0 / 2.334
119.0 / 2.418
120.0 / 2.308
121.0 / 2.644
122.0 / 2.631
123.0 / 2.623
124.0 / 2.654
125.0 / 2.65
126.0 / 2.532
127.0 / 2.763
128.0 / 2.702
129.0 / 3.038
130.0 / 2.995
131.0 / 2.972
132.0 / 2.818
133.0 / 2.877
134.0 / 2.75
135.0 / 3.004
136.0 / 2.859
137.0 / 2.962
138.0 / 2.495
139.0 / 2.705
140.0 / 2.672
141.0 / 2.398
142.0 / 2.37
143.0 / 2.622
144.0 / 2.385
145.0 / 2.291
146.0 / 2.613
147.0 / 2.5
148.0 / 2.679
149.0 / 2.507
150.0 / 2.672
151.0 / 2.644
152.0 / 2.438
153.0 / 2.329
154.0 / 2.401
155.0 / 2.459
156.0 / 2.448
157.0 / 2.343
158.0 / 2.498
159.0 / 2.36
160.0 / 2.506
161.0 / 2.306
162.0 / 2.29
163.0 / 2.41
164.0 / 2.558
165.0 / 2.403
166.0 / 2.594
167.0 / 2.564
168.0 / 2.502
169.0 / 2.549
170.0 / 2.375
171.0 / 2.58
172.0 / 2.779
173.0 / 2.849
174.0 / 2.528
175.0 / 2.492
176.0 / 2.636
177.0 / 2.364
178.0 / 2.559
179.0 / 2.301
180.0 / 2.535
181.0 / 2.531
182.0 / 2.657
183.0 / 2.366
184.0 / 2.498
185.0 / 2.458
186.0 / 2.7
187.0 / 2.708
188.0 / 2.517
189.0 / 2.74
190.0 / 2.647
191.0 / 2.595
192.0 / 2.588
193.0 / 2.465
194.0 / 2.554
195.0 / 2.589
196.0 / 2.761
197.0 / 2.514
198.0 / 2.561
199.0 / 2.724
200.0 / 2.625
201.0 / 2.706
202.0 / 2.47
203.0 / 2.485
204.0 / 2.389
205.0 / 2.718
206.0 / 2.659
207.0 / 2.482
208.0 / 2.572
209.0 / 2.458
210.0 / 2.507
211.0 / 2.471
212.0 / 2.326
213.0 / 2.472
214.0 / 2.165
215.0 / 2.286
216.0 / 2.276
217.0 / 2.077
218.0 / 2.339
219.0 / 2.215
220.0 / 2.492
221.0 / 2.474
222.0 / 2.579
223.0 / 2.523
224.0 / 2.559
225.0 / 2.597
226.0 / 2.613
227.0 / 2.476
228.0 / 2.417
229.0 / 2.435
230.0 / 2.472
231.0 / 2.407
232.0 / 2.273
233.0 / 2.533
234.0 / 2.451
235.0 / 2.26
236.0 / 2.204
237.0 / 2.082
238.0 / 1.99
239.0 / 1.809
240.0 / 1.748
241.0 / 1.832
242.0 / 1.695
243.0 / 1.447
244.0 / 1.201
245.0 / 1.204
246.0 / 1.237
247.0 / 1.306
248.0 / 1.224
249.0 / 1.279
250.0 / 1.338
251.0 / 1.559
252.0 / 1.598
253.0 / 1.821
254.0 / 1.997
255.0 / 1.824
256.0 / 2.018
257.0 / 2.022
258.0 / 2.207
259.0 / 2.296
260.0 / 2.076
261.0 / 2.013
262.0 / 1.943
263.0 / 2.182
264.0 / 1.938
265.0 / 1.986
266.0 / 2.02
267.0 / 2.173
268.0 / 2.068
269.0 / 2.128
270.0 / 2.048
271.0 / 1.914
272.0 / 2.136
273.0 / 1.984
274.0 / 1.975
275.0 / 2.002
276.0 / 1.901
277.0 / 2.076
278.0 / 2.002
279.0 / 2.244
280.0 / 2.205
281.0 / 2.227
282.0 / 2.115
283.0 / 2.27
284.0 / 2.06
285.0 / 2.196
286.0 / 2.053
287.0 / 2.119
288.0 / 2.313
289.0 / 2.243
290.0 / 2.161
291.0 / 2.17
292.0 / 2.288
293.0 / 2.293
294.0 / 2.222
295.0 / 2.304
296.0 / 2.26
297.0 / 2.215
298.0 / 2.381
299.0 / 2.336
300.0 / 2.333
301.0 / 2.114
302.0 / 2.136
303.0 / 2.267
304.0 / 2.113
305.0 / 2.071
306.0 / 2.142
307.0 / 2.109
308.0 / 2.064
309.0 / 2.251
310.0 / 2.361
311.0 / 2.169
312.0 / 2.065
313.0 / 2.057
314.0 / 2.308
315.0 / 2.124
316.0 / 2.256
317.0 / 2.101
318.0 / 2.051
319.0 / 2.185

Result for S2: 6.8 yr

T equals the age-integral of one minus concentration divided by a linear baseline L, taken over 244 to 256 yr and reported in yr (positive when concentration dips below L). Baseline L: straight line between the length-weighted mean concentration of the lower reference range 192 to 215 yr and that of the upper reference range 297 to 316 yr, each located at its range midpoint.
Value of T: 4.42 yr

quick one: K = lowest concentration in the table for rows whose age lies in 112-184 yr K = 2.29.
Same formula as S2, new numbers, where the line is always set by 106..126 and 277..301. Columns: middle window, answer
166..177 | -1.1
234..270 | 6.7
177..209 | -3.4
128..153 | -3.1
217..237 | -1.2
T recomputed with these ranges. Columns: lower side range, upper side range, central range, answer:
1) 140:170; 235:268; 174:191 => -2.0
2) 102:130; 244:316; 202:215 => -1.5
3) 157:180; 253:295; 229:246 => 2.1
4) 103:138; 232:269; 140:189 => -4.3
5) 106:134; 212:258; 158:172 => -0.8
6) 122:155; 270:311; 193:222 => -0.6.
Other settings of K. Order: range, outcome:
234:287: 1.201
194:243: 1.447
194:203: 2.47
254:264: 1.824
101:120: 2.001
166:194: 2.301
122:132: 2.532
